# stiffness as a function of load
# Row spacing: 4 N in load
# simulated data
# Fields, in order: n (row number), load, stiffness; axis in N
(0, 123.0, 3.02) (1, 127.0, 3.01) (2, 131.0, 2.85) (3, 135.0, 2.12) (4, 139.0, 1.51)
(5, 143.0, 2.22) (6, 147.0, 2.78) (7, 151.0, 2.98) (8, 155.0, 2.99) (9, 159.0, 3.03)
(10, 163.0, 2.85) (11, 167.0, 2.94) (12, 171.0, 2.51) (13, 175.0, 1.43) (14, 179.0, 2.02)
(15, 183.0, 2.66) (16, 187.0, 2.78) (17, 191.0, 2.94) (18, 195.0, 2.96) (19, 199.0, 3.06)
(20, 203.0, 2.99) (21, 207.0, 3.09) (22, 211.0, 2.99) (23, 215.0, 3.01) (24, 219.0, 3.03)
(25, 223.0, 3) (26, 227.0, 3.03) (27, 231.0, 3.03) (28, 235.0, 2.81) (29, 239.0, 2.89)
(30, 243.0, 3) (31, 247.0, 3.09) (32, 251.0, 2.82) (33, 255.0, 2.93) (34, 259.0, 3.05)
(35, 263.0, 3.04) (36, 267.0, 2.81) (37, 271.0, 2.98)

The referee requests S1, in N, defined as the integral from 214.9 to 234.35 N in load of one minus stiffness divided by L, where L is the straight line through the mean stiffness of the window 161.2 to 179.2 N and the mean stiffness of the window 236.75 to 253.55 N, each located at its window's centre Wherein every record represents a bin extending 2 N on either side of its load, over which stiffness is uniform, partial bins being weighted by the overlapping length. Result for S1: -1.5 N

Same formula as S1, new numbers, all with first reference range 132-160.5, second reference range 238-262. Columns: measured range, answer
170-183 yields 3.0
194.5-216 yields -1.9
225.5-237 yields -0.3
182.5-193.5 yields -0.5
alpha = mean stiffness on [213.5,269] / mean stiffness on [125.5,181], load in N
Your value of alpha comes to 1.18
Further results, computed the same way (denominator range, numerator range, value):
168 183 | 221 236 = 1.39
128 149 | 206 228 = 1.30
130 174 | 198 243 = 1.16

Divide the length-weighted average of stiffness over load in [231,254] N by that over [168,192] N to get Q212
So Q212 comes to 1.23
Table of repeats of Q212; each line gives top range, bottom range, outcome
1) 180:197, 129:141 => 1.29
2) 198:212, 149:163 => 1.02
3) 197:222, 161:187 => 1.25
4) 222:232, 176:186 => 1.32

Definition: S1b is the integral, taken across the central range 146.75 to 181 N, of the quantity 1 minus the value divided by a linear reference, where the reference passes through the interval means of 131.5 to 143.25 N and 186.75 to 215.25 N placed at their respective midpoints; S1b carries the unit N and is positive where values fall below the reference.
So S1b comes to -3.0 N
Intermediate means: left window 2.02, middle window 2.61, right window 2.99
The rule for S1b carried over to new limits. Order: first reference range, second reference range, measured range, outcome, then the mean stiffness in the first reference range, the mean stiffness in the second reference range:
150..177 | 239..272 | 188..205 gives -1.3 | 2.66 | 2.96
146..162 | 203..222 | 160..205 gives 5.0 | 2.95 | 3.02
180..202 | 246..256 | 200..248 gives -1.7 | 2.85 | 2.93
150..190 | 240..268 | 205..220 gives -1.3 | 2.62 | 2.97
